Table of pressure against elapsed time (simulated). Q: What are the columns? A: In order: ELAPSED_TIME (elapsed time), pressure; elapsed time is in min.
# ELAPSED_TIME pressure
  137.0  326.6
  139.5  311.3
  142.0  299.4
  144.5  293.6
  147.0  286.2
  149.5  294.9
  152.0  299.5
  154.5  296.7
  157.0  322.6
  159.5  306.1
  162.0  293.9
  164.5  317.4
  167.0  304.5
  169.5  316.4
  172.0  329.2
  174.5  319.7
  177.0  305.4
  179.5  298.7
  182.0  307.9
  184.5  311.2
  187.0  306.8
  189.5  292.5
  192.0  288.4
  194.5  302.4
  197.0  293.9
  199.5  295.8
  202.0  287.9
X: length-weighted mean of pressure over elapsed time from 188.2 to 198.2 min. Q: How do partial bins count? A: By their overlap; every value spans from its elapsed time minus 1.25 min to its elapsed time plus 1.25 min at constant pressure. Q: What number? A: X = 294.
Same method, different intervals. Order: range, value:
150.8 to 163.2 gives 304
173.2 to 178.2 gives 313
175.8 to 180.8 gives 302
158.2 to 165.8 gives 306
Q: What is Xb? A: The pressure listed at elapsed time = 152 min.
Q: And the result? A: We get 299.5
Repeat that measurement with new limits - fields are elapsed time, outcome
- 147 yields 286.2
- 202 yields 287.9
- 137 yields 326.6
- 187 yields 306.8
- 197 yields 293.9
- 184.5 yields 311.2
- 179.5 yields 298.7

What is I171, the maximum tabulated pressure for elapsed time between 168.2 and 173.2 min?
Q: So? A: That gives 329.2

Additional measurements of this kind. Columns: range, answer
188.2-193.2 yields 292.5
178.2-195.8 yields 311.2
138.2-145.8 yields 311.3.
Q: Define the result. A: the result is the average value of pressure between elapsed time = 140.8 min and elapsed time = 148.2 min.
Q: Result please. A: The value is 293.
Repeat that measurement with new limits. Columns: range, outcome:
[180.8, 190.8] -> 305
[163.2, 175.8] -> 317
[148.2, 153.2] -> 297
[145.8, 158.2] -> 300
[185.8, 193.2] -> 296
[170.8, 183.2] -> 312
